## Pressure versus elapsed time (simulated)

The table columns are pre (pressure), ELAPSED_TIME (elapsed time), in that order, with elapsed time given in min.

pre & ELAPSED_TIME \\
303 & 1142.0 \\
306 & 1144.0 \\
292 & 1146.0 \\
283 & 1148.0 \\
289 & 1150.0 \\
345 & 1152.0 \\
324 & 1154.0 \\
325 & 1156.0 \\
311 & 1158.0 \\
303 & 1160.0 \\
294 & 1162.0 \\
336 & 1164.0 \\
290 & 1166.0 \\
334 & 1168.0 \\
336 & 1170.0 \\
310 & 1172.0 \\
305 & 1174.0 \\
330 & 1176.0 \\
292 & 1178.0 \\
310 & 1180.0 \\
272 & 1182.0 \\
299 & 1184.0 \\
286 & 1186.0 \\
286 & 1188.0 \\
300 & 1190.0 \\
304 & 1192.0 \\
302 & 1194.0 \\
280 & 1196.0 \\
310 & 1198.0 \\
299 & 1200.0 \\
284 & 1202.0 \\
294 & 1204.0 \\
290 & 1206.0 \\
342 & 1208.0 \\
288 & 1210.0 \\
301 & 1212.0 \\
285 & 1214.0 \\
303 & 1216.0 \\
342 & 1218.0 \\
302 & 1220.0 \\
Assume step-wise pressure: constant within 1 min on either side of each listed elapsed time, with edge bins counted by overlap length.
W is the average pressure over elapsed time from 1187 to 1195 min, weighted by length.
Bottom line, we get 298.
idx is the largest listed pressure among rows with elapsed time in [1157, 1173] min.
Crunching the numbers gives 336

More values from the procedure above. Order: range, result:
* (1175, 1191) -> 330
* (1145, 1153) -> 345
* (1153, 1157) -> 325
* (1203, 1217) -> 342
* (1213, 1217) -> 303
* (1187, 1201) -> 310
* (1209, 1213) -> 301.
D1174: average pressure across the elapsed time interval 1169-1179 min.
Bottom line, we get 315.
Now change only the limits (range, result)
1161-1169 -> 314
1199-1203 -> 292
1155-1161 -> 313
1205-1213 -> 305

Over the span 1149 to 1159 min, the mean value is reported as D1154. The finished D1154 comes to 319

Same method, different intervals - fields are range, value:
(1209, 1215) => 291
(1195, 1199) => 295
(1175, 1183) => 301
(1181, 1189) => 286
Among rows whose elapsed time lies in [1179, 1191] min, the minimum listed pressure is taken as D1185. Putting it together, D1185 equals 272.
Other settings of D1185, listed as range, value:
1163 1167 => 290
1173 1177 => 305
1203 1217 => 285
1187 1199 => 280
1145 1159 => 283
